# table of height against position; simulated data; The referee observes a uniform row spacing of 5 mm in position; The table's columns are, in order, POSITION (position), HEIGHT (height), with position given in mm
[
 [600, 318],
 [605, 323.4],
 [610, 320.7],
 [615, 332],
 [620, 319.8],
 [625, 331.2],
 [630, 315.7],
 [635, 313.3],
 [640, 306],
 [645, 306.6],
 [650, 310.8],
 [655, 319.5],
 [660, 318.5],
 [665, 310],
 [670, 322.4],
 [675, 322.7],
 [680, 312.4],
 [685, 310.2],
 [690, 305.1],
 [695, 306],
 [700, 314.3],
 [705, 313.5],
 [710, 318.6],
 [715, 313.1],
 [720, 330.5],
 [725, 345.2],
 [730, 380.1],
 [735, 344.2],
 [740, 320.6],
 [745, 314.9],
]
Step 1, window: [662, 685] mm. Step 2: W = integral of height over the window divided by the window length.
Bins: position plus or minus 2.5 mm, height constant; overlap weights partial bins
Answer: 316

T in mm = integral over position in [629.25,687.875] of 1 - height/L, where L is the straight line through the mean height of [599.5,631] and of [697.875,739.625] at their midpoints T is 2.4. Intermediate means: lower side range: 324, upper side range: 332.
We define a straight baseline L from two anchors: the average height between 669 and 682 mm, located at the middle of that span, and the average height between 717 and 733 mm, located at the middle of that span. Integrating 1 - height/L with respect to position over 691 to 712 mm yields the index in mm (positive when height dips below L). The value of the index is 1.45 mm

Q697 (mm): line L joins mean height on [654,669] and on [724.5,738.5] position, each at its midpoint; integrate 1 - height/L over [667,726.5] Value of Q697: 3.3 mm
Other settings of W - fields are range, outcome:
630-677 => 314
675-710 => 312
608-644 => 319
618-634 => 321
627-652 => 311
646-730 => 319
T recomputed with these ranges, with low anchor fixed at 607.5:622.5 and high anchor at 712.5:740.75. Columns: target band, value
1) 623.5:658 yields 1.42 mm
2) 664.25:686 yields 1.07 mm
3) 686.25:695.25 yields 0.78 mm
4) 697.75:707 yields 0.62 mm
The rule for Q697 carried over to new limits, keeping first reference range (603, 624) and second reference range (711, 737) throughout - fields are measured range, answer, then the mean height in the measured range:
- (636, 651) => 1.0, 308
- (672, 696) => 1.7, 312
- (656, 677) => 0.9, 318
